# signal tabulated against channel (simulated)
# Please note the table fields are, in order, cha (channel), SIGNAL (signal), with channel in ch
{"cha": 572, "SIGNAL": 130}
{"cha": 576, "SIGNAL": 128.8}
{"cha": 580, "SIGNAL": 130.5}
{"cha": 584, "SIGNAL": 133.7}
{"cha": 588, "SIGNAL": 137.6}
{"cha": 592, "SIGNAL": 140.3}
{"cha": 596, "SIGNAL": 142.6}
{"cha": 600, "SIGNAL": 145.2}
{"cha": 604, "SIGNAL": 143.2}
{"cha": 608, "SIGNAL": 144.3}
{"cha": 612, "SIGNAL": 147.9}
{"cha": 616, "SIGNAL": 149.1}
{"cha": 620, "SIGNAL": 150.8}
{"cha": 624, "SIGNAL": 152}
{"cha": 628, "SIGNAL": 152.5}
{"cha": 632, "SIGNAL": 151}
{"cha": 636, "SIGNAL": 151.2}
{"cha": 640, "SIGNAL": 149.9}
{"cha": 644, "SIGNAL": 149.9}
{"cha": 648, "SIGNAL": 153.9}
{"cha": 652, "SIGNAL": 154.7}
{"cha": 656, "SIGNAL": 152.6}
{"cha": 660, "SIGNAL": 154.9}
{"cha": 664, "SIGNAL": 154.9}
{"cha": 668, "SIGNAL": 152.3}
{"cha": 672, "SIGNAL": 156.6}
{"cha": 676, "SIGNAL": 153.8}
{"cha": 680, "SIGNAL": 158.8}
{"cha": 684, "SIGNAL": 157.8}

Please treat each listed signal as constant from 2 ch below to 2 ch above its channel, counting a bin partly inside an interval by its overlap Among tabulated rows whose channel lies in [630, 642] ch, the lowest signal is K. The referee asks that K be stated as 149.9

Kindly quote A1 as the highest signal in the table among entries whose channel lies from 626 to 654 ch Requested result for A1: 154.7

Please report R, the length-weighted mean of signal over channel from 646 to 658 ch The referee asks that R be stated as 154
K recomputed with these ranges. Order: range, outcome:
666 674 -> 152.3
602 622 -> 143.2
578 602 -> 130.5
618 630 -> 150.8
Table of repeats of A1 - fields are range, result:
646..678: 156.6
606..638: 152.5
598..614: 147.9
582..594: 140.3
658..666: 154.9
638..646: 149.9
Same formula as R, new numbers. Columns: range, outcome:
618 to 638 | 152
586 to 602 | 141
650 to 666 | 154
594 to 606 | 144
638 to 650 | 151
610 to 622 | 149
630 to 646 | 150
